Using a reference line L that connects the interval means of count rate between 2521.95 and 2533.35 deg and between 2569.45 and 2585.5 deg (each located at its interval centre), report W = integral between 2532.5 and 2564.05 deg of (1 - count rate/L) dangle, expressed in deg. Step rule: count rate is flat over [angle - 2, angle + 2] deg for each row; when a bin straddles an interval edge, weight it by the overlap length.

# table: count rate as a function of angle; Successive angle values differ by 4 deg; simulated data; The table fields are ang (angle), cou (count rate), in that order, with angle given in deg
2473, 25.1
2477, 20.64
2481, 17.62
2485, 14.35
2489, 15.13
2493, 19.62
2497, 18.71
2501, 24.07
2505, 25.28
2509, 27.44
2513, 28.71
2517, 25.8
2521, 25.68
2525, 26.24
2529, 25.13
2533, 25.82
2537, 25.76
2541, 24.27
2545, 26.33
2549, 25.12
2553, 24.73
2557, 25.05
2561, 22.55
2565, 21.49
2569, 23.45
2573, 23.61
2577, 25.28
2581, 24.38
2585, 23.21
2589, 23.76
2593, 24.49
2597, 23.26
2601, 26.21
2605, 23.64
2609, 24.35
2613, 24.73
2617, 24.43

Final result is 0.3 deg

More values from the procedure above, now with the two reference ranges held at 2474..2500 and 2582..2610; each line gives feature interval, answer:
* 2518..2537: -4.95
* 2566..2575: -0.22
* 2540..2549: -1.70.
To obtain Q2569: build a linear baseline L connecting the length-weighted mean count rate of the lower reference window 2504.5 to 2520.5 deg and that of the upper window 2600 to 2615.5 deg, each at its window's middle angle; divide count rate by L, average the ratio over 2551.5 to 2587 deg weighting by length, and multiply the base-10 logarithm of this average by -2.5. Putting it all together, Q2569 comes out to 0.08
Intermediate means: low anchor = 26.8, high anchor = 24.6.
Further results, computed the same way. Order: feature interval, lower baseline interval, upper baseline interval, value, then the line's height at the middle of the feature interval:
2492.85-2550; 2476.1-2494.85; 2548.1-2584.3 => -0.24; 20.2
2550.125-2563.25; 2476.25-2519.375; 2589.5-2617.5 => -0.04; 23.2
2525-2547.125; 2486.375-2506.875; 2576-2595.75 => -0.16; 22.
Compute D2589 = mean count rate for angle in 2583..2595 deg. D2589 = 23.8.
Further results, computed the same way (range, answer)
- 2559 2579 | 23.3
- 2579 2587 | 23.8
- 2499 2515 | 26.4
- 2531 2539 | 25.8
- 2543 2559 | 25.3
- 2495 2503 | 21.4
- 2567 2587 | 24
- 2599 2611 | 24.7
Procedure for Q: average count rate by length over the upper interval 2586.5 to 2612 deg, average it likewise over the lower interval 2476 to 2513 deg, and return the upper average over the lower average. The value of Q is 1.17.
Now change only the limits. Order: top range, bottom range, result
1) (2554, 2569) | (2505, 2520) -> 0.86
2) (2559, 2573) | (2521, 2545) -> 0.89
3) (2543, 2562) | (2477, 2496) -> 1.45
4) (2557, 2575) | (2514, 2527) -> 0.88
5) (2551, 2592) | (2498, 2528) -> 0.92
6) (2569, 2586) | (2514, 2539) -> 0.93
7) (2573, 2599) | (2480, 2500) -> 1.38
